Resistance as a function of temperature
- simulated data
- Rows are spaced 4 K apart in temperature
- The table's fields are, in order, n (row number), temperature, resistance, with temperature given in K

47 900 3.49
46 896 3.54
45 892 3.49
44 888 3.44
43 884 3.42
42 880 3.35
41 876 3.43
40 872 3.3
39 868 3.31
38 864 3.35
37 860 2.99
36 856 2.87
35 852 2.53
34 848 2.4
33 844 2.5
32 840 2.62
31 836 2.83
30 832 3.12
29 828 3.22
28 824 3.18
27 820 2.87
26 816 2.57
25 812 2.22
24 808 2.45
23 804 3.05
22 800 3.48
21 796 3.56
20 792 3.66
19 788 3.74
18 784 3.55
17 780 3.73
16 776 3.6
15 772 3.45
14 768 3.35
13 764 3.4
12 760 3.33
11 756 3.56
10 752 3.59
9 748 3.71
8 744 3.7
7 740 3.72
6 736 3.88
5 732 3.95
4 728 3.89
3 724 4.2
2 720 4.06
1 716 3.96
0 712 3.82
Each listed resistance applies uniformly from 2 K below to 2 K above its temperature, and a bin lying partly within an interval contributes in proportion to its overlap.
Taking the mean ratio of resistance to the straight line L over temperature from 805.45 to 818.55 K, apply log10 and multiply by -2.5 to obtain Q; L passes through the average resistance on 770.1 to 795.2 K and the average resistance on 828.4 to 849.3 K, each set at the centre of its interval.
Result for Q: 0.27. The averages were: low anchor 3.62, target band 2.46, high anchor 2.74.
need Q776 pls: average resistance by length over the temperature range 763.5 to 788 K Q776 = 3.54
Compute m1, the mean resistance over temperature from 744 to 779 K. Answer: 3.52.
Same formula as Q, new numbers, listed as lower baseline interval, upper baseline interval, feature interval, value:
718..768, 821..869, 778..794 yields -0.09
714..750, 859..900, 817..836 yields 0.17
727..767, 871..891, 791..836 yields 0.17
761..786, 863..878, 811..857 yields 0.23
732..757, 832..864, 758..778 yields 0.02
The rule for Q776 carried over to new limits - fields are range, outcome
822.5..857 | 2.8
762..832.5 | 3.24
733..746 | 3.78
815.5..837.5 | 3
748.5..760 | 3.55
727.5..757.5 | 3.75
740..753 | 3.68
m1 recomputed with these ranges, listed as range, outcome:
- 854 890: 3.27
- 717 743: 3.94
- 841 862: 2.66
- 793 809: 3.21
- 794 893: 3.02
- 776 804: 3.58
